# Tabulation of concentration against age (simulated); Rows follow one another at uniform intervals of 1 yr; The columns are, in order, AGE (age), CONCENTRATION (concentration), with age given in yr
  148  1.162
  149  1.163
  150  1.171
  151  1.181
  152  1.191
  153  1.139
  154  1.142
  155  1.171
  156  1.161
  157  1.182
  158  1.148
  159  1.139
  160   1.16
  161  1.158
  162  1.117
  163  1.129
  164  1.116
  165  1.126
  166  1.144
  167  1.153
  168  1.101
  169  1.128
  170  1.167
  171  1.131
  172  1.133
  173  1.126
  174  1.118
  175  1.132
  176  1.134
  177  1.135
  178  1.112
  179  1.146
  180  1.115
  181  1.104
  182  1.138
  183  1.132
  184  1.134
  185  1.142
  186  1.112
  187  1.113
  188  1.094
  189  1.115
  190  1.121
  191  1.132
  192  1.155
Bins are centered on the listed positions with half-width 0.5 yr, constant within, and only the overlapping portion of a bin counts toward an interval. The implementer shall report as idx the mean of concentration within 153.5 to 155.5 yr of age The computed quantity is 1.16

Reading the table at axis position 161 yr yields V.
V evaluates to 1.158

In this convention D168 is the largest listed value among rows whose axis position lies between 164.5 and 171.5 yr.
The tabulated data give 1.167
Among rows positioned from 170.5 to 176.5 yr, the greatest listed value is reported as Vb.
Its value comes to 1.134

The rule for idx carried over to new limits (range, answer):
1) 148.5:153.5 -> 1.17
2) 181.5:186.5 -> 1.13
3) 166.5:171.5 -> 1.14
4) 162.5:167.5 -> 1.13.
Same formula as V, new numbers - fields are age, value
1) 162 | 1.117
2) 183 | 1.132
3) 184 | 1.134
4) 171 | 1.131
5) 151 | 1.181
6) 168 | 1.101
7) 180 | 1.115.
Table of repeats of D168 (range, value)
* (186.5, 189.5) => 1.115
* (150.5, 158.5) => 1.191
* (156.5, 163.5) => 1.182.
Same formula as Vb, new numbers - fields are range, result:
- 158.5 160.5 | 1.16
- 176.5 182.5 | 1.146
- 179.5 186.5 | 1.142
